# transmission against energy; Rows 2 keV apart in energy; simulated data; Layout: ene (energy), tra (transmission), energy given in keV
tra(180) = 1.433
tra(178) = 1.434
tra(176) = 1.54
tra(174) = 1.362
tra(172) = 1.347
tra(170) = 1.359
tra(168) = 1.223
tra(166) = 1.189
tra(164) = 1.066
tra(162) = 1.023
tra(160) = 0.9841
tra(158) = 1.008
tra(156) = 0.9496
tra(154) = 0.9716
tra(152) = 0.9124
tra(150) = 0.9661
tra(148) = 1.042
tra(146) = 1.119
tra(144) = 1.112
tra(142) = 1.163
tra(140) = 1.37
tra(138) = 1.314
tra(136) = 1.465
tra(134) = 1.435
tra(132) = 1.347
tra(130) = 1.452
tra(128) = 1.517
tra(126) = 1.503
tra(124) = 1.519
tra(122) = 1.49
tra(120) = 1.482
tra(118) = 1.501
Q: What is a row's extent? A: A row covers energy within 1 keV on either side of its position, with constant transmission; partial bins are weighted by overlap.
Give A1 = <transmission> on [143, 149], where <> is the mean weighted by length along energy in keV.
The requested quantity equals 1.09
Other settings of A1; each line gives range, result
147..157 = 0.968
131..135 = 1.39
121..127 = 1.5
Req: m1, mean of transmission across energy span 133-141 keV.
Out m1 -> 1.4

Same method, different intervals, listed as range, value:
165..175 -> 1.3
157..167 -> 1.05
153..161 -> 0.978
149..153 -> 0.939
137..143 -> 1.28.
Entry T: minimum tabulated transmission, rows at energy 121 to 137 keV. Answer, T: 1.347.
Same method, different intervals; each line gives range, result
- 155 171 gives 0.9496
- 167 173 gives 1.223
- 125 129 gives 1.503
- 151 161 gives 0.9124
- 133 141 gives 1.314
